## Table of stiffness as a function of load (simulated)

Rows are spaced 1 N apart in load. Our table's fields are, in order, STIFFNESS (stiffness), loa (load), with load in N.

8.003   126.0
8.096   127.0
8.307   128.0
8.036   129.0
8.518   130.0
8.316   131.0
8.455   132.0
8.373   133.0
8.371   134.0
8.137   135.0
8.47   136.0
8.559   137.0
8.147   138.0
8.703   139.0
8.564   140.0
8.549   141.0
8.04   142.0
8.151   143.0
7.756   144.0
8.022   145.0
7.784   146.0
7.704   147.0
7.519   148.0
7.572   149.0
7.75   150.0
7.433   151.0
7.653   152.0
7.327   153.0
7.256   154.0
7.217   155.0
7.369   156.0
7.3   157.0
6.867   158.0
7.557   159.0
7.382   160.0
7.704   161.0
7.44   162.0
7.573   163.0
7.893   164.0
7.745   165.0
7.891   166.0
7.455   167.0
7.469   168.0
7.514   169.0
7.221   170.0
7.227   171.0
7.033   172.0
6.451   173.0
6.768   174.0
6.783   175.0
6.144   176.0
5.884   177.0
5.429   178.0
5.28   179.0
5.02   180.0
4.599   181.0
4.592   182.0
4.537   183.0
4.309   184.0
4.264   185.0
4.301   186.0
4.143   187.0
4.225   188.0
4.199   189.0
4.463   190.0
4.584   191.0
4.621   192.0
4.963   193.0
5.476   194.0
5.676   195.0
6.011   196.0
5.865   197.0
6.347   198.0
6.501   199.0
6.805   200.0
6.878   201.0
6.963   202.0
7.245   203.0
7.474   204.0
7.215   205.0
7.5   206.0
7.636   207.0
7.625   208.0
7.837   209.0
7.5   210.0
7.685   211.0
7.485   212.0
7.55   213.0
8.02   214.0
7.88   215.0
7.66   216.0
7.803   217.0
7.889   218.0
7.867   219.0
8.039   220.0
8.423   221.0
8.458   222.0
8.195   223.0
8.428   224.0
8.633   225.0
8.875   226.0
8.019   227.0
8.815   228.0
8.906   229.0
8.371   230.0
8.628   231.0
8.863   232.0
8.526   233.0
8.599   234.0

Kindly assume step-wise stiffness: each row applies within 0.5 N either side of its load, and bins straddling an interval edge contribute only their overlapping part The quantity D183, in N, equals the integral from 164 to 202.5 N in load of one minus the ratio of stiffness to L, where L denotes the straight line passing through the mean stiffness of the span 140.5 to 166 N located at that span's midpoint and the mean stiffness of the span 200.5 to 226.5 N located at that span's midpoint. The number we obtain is 9.2 N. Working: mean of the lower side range 7.63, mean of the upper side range 7.8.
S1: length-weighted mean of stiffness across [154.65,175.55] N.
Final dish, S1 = 7.32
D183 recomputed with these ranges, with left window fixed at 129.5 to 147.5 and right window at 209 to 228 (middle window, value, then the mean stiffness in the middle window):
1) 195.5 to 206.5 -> 1.7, 6.8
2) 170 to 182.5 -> 3.3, 5.99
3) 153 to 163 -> 1.0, 7.35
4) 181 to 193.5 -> 5.7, 4.44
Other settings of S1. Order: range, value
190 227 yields 7.19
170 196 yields 5.29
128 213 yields 6.92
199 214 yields 7.38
